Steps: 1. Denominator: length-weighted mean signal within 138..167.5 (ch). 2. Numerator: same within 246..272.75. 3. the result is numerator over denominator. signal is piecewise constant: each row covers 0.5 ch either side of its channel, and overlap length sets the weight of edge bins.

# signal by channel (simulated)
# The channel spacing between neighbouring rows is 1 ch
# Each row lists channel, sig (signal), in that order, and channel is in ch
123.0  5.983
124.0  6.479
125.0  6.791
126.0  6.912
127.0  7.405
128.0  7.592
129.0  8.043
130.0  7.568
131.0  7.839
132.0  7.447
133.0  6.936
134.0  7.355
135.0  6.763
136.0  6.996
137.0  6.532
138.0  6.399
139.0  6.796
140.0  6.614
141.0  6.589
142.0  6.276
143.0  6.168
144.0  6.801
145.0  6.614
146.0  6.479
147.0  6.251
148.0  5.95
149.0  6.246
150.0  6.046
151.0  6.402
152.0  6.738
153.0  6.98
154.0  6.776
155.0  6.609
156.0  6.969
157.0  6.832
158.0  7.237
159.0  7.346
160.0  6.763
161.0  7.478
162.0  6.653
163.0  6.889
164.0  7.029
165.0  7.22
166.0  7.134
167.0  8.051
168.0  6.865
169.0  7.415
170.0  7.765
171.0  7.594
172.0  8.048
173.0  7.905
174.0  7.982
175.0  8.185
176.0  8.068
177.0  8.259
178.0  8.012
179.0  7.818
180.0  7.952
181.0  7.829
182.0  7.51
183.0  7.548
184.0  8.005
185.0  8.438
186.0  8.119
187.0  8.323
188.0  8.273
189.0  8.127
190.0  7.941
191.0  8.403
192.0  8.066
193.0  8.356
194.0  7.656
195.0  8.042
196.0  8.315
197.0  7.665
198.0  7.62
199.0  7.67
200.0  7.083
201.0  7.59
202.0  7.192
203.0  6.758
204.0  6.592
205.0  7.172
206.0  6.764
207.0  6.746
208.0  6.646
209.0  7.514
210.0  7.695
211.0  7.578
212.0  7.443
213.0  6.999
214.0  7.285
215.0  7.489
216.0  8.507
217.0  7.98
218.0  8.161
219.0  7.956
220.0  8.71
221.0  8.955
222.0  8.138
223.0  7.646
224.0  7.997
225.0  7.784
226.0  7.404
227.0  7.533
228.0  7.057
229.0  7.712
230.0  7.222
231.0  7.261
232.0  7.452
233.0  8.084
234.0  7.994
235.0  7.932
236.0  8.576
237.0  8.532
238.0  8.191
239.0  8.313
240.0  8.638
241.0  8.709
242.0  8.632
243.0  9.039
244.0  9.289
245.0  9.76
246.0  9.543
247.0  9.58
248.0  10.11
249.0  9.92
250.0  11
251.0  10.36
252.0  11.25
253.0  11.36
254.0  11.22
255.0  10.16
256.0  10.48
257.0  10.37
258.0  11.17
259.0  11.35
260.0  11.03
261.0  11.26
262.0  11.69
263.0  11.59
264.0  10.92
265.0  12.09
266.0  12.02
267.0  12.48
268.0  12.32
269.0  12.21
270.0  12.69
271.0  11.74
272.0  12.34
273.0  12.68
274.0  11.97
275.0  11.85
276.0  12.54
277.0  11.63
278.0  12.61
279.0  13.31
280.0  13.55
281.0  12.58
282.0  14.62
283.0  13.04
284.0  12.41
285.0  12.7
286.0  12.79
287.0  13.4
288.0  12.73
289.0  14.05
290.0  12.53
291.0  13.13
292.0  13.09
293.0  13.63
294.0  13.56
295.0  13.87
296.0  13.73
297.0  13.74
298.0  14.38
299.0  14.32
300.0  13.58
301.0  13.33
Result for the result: 1.66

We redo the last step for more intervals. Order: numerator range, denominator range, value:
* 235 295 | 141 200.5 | 1.54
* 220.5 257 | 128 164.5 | 1.30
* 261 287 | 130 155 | 1.86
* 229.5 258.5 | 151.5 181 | 1.26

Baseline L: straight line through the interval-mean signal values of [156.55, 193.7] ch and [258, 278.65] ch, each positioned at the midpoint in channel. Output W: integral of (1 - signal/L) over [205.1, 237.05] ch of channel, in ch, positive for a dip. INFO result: 6.9 ch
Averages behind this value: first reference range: 7.72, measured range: 7.69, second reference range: 11.9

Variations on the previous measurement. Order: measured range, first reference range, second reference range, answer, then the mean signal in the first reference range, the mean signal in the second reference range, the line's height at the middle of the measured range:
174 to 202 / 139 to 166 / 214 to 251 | -1.83 ch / 6.7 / 8.42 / 7.46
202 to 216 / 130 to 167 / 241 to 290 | 3.17 ch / 6.81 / 11.6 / 9.28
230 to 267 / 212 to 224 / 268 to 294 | 1.78 ch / 7.96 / 12.8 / 10.3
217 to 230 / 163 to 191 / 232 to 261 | 1.65 ch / 7.82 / 9.65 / 9.05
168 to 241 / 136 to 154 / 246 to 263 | 7.83 ch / 6.49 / 10.8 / 8.81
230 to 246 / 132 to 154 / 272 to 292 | 3.61 ch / 6.59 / 12.8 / 10.9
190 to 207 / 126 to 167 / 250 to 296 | 2.85 ch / 6.88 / 12.2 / 9.08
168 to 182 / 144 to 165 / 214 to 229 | -1.51 ch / 6.73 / 7.92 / 7.09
